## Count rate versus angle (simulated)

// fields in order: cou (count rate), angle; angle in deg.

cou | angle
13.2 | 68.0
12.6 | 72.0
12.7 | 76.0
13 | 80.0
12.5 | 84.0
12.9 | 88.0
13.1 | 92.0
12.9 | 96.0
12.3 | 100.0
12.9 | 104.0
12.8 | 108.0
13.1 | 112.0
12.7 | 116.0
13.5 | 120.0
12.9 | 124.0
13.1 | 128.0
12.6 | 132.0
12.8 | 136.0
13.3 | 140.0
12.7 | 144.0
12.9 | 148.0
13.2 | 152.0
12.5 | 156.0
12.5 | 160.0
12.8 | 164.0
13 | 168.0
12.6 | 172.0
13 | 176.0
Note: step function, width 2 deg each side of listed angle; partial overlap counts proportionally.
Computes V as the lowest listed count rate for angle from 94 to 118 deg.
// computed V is 12.3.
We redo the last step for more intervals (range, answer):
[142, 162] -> 12.5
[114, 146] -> 12.6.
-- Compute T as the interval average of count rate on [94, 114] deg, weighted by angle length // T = 12.8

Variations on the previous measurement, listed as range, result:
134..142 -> 13.1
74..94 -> 12.8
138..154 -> 13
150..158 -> 12.8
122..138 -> 12.8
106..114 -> 12.9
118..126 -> 13.2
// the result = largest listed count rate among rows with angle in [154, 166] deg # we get 12.8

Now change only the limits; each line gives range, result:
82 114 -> 13.1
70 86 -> 13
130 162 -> 13.3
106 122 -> 13.5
